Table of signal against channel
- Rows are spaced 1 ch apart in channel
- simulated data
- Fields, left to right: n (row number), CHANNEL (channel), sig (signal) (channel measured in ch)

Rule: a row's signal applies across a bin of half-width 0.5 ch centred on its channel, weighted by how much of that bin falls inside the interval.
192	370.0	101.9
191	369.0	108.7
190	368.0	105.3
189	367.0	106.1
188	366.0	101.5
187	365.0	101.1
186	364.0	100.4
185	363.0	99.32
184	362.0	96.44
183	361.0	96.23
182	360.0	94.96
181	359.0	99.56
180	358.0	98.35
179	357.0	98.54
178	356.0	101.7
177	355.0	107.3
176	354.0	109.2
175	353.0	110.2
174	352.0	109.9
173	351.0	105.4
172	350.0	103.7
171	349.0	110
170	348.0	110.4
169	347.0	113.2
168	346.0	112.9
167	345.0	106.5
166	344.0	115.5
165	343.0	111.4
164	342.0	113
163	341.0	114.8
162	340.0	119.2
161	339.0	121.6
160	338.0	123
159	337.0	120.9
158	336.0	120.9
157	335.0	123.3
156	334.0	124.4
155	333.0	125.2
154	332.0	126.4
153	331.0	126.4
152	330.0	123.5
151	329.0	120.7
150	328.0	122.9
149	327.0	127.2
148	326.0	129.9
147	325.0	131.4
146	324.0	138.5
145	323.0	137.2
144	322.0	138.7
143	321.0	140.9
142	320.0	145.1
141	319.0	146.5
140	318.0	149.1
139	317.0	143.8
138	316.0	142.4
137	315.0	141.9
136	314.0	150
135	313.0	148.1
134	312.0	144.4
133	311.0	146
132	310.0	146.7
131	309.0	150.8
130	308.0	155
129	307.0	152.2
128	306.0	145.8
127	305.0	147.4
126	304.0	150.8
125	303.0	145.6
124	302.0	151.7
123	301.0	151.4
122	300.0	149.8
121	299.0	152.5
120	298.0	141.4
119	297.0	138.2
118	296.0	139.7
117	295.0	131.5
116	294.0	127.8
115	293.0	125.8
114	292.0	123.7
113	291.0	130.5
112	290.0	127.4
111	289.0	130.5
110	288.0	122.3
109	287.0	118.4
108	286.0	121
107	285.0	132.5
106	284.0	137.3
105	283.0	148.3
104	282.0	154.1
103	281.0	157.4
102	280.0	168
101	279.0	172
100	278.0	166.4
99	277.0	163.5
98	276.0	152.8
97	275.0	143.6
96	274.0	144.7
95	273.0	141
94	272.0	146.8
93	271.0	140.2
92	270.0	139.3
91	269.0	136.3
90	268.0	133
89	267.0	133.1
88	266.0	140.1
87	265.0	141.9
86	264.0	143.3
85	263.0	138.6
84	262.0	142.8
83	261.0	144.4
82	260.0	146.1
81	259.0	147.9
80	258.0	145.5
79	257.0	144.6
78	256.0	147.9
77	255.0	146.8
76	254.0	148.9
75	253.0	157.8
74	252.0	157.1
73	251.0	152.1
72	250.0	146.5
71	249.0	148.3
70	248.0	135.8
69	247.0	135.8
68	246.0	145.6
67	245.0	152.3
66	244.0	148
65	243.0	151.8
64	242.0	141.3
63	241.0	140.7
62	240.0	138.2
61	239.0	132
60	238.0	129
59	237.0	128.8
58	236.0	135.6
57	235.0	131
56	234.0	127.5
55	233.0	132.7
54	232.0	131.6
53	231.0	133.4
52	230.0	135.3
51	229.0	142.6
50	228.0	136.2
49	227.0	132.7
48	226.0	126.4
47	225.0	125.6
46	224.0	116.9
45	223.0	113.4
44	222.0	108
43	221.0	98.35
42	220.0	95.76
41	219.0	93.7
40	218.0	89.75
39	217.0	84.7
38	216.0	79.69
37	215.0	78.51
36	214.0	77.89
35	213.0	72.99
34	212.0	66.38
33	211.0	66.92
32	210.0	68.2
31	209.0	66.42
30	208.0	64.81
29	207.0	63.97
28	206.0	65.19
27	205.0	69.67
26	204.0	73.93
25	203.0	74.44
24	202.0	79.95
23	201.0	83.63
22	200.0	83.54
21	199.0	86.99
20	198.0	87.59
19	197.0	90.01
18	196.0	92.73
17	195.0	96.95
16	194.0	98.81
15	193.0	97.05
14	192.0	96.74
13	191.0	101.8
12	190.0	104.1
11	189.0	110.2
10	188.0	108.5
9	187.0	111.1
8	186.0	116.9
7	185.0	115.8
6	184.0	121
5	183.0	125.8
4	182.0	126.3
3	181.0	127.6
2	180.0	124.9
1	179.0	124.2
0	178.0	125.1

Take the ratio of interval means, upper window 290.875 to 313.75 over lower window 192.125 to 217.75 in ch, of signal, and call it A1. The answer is 1.8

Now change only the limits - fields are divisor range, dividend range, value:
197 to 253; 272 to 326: 1.29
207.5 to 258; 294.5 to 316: 1.21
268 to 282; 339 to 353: 0.74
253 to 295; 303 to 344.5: 0.95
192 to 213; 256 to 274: 1.79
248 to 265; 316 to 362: 0.81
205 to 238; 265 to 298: 1.37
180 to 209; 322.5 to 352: 1.25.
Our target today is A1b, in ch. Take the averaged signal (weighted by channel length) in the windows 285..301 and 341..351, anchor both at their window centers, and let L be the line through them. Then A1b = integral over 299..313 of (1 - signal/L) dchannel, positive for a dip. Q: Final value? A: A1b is -2.4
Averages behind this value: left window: 133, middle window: 149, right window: 111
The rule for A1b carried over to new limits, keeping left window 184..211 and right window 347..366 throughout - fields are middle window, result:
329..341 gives -2.5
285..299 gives -4.7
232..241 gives -3.9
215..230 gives -3.1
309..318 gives -4.2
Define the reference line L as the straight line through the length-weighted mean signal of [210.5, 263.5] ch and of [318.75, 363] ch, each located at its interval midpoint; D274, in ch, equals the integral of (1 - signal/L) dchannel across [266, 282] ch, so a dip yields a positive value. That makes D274 -3.3 ch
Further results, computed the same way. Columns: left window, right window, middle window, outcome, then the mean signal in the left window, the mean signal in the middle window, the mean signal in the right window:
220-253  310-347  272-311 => -3.6 ch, 134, 144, 130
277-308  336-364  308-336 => -2.6 ch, 143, 137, 108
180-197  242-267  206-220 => 5.4 ch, 109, 75.3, 146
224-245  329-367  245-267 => -2.5 ch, 135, 145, 111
